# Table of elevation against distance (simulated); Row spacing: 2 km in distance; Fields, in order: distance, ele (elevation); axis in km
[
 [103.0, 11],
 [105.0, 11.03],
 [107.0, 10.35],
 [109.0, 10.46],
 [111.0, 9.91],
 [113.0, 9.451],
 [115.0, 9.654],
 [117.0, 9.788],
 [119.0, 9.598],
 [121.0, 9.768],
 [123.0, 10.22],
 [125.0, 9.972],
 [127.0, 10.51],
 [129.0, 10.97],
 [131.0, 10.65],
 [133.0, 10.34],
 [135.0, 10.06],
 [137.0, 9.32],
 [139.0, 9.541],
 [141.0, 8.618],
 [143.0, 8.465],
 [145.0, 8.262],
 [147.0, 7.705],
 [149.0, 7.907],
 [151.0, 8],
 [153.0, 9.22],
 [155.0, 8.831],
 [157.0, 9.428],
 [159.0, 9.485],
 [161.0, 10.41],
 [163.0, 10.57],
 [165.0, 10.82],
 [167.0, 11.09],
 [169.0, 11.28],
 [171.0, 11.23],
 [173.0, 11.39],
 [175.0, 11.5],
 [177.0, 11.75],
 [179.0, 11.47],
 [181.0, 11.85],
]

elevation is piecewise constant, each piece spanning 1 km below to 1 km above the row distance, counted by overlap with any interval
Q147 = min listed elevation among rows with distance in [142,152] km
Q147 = 7.705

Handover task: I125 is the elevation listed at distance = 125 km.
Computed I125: 9.972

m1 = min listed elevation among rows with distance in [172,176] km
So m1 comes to 11.39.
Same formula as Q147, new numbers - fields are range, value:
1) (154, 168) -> 8.831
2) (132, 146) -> 8.262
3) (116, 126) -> 9.598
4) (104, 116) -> 9.451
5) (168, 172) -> 11.23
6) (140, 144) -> 8.465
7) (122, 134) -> 9.972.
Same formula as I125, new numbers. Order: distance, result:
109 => 10.46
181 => 11.85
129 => 10.97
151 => 8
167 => 11.09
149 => 7.907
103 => 11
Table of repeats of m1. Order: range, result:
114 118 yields 9.654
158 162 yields 9.485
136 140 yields 9.32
